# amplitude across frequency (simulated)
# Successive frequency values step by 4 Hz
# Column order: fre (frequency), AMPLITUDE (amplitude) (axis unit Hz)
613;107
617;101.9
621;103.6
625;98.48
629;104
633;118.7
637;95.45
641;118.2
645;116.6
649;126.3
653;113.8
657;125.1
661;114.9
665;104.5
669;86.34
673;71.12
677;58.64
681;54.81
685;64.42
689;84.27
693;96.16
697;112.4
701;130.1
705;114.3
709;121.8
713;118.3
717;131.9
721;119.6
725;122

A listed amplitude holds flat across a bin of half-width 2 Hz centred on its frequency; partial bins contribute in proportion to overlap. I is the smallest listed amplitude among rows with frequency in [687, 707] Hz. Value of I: 84.27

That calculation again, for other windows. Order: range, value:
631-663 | 95.45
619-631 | 98.48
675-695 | 54.81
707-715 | 118.3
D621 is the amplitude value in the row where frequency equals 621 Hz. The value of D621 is 103.6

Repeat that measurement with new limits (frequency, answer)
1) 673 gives 71.12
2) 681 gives 54.81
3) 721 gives 119.6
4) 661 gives 114.9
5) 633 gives 118.7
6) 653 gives 113.8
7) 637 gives 95.45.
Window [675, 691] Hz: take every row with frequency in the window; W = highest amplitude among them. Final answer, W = 84.27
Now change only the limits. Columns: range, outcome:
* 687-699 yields 112.4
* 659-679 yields 114.9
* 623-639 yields 118.7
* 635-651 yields 126.3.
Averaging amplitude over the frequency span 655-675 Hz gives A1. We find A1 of 100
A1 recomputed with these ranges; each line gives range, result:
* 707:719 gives 124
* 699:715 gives 121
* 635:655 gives 114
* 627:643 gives 109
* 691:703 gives 113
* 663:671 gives 95.4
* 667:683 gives 67.7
